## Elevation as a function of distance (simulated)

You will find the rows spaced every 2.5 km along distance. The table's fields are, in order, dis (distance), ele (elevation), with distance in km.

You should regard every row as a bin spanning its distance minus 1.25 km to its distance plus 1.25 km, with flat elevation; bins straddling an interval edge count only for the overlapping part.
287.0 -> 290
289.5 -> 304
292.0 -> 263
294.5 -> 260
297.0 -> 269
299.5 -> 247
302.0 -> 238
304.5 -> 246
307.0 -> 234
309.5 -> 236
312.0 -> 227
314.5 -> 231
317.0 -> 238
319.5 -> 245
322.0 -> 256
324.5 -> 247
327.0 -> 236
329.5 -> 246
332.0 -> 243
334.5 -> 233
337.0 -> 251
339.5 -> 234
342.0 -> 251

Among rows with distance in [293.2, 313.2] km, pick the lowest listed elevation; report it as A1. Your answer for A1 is 227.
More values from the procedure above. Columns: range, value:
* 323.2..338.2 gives 233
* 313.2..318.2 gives 231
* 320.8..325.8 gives 247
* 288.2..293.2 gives 263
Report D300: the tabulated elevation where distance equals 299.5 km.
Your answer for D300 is 247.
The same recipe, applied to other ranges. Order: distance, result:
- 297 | 269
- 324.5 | 247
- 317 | 238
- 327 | 236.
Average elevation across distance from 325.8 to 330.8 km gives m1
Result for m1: 241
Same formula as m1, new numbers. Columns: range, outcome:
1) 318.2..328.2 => 246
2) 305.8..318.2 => 233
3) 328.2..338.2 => 243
